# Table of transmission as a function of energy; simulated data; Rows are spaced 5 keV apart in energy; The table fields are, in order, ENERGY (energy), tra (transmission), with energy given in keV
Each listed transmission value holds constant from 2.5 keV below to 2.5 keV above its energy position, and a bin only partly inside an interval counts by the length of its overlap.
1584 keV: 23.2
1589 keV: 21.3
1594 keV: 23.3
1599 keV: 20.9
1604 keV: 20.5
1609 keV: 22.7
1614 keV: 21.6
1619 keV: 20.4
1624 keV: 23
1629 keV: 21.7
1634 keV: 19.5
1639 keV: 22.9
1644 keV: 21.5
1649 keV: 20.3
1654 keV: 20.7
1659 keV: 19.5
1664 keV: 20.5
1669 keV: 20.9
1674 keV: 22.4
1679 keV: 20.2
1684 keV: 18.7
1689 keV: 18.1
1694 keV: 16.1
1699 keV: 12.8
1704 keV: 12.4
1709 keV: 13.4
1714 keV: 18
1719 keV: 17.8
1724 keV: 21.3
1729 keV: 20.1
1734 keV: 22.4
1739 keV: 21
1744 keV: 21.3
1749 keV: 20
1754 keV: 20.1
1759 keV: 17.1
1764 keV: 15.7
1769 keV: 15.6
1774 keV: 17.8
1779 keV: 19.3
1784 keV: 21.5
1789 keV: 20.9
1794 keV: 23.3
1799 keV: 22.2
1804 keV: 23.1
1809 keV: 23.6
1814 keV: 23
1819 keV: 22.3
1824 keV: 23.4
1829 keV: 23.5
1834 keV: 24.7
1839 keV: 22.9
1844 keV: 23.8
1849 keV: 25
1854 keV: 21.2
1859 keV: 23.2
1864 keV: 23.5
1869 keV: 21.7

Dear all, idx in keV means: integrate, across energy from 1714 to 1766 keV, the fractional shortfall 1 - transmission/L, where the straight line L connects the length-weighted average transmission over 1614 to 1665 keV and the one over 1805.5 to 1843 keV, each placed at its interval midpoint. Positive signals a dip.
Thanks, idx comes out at 6.2 keV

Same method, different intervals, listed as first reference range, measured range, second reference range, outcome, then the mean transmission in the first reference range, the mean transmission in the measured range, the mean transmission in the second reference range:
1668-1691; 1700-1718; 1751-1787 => 4.4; 20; 14.7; 18.2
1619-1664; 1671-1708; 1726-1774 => 5.7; 21.1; 17.1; 19.2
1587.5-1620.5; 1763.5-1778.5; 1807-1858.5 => 3.9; 21.6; 16.8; 23.3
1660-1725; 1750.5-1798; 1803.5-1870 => 4.0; 17.9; 19.2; 23.2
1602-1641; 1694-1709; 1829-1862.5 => 6.0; 21.5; 13.3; 23.5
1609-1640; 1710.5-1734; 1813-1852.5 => 3.2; 21.5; 19.4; 23.5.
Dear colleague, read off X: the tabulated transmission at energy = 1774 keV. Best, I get 17.8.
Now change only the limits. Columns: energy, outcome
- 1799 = 22.2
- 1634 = 19.5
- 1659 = 19.5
